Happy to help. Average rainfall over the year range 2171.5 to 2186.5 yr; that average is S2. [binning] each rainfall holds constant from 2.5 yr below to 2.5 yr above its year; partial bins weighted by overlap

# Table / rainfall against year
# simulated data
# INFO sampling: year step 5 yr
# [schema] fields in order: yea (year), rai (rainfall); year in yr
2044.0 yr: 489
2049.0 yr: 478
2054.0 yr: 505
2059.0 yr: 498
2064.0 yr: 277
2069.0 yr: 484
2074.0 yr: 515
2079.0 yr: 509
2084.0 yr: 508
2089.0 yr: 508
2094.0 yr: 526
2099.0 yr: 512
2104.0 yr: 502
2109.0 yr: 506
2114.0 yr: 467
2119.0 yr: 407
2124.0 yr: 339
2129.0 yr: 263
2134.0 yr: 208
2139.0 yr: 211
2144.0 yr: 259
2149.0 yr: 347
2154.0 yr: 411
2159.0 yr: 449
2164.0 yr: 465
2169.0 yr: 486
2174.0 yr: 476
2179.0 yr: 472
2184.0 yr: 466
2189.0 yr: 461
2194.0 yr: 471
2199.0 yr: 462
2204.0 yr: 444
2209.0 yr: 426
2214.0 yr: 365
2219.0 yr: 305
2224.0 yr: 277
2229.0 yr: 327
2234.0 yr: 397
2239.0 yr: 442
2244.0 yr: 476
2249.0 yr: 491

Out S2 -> 471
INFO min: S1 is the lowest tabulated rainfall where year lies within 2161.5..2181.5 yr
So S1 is 465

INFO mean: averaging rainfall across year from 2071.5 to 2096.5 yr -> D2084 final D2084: 513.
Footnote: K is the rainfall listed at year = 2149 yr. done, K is 347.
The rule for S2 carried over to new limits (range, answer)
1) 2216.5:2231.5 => 303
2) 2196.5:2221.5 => 400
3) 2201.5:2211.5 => 435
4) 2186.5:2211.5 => 453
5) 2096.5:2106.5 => 507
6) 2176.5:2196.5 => 468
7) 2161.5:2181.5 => 475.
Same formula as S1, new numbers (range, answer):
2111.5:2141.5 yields 208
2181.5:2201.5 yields 461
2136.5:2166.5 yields 211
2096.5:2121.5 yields 407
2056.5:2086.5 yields 277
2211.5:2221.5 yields 305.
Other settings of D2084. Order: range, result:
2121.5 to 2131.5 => 301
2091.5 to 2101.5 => 519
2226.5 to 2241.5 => 389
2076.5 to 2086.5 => 508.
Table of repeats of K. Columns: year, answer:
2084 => 508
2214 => 365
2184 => 466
